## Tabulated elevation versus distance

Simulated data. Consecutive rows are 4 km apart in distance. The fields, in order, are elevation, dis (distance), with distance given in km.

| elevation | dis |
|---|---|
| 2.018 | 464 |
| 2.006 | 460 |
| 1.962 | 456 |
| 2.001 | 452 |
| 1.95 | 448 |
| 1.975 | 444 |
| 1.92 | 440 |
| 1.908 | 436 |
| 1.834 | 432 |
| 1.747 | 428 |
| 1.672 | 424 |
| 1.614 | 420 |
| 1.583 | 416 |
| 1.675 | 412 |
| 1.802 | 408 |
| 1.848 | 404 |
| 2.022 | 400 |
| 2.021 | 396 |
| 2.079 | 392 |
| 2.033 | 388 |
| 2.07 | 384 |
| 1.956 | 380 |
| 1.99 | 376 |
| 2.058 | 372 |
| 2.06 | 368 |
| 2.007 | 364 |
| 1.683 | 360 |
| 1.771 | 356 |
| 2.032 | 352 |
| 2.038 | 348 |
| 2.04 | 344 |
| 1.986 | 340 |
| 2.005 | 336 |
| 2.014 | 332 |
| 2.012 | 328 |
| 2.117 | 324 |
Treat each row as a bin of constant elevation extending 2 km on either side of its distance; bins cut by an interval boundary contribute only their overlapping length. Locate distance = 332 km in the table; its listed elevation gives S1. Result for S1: 2.014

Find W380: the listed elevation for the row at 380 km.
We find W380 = 1.956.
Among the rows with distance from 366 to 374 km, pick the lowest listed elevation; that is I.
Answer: 2.058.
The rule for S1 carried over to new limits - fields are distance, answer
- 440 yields 1.92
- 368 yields 2.06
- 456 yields 1.962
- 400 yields 2.022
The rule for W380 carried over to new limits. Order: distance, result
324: 2.117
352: 2.032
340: 1.986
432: 1.834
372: 2.058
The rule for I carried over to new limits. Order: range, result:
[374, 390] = 1.956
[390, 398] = 2.021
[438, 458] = 1.92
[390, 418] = 1.583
